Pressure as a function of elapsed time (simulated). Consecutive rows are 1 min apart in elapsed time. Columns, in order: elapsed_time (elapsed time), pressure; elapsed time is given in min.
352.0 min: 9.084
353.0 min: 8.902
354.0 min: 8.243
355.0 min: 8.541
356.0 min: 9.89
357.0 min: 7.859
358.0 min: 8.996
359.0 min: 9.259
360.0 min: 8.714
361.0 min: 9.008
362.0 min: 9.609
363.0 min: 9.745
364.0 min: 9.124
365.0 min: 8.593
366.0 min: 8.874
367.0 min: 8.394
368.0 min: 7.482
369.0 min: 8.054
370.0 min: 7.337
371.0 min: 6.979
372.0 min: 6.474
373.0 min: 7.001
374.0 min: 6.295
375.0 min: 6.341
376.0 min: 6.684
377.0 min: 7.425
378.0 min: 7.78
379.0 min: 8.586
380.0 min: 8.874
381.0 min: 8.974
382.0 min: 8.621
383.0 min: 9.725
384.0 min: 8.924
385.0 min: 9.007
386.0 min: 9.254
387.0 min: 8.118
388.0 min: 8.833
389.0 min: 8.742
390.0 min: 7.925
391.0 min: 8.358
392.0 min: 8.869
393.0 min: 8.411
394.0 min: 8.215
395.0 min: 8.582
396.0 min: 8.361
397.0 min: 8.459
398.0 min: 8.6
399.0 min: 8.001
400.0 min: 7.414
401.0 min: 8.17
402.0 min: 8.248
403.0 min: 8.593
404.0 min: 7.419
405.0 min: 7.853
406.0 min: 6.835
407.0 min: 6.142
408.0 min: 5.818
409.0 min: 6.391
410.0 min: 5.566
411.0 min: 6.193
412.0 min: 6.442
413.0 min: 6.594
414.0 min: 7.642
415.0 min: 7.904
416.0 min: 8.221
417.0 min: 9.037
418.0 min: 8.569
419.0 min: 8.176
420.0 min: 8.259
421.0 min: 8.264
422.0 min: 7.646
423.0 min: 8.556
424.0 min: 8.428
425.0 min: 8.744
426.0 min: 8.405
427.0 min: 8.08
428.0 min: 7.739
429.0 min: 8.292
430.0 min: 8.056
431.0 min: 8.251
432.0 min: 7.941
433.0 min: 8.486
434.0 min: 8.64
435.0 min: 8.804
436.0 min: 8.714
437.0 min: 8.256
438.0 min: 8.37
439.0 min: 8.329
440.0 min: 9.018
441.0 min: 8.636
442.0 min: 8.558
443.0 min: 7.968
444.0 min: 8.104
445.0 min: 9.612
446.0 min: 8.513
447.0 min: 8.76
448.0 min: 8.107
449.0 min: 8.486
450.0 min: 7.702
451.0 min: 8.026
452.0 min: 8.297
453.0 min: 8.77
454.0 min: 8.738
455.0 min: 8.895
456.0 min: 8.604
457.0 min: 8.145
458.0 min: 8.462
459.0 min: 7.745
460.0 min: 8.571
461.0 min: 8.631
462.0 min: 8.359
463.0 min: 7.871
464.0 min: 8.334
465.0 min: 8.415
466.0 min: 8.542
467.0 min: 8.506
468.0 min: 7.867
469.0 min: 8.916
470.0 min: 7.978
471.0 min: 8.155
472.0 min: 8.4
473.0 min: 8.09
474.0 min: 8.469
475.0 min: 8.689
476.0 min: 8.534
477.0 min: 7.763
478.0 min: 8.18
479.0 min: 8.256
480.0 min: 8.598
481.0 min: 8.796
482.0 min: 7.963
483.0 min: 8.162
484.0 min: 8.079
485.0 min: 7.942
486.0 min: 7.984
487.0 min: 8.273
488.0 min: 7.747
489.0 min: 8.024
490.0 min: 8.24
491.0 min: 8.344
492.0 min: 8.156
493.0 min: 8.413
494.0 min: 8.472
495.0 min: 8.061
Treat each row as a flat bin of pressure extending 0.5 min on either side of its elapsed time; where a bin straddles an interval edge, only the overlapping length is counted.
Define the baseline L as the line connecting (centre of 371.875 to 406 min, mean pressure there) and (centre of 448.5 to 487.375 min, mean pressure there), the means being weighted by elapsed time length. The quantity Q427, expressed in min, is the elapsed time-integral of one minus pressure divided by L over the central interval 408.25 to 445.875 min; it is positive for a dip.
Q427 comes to 0.7 min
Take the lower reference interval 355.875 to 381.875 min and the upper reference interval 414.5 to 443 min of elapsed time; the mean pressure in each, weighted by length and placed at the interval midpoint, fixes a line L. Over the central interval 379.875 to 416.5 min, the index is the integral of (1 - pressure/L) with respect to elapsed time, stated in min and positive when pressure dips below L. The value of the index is 1.4 min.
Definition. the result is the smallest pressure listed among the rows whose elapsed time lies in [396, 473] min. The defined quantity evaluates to 5.566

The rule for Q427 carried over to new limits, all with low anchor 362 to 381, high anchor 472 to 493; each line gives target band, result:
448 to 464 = -0.4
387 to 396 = -0.6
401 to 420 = 1.5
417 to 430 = -0.4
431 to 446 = -0.8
